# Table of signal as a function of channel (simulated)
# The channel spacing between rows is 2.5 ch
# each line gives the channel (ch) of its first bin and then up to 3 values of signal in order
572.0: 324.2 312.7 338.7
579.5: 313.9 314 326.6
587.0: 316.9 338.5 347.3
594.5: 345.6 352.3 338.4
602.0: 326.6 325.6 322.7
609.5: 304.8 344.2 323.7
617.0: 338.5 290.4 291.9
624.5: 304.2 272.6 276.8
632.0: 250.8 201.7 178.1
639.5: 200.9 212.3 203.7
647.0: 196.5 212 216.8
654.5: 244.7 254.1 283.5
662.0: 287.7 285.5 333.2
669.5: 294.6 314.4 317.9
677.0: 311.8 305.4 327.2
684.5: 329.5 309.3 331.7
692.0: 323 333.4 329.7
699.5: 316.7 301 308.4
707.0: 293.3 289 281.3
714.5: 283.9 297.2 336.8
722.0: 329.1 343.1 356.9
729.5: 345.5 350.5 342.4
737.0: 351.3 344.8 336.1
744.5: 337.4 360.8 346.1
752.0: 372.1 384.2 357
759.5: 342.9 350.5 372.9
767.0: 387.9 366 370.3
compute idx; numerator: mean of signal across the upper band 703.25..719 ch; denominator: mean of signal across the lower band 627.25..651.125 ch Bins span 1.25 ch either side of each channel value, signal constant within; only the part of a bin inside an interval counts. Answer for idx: 1.35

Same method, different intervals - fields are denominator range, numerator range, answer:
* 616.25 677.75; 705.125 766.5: 1.29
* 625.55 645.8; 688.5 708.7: 1.40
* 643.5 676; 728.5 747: 1.30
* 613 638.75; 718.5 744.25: 1.26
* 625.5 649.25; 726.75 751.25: 1.56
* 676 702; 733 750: 1.08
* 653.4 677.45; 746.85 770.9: 1.25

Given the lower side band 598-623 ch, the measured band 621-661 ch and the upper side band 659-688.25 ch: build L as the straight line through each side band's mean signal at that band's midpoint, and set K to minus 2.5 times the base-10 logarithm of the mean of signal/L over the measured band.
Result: 0.308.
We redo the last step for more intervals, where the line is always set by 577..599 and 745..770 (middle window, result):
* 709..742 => 0.09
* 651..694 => 0.16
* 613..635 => 0.18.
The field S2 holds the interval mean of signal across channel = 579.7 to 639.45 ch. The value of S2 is 304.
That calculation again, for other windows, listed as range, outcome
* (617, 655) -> 240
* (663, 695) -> 316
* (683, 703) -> 322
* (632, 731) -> 287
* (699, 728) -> 311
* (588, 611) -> 333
